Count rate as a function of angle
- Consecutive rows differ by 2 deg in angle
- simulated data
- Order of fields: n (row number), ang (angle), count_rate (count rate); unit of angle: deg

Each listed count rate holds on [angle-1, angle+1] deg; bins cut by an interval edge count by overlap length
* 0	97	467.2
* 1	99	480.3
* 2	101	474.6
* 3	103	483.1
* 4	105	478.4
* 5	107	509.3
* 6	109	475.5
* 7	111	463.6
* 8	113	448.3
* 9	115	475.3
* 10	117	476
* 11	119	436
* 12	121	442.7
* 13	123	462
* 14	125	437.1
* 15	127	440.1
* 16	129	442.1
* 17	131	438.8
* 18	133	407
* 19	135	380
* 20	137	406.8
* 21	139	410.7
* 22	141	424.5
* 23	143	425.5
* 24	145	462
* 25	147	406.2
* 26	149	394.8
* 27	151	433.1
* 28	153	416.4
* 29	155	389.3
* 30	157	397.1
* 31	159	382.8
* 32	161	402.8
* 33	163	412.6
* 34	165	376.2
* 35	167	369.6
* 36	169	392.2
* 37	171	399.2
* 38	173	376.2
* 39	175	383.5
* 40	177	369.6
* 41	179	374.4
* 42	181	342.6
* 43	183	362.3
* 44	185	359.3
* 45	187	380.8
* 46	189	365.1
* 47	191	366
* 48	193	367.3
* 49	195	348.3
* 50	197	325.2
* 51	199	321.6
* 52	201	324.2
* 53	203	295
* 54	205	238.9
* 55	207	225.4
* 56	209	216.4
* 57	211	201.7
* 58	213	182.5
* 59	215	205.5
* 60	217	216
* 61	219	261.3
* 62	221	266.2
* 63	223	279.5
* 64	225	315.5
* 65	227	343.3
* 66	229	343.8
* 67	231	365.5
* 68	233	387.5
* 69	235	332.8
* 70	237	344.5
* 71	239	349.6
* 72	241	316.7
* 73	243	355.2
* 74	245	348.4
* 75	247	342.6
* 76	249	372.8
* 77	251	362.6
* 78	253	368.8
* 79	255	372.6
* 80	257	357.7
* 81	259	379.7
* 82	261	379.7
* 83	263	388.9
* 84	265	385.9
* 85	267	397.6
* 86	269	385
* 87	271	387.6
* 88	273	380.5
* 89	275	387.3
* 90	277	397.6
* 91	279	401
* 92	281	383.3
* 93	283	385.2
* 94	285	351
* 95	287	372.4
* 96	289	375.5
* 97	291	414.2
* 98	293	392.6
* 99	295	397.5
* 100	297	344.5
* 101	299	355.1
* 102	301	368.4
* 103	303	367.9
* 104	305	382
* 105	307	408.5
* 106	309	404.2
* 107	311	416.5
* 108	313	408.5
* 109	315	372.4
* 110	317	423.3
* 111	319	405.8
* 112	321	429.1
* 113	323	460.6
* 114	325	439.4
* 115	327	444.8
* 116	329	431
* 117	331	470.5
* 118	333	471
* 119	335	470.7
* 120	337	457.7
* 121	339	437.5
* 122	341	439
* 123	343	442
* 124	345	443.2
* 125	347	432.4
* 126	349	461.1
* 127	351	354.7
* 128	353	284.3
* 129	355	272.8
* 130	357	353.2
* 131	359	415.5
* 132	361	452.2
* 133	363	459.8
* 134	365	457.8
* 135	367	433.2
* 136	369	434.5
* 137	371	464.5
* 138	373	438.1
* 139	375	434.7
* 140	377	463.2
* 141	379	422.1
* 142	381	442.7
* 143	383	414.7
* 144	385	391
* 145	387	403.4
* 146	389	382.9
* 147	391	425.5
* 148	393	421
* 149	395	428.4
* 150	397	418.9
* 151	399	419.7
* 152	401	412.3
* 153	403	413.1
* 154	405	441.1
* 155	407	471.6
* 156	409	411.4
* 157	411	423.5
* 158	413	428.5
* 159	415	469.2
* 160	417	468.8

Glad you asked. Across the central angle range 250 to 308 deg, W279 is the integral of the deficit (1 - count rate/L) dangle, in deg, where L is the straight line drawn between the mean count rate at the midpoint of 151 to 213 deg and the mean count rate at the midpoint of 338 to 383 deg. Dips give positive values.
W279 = 1.0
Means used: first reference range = 348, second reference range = 420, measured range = 380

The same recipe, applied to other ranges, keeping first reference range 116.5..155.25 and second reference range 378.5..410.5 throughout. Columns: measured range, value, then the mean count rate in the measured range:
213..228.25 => 5.72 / 265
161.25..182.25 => 2.24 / 380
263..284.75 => 1.82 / 388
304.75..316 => 0.60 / 400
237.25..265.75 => 4.13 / 362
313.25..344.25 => -1.27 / 439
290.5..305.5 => 1.64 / 376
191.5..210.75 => 5.93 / 294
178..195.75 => 2.60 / 363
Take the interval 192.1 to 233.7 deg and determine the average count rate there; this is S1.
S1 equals 286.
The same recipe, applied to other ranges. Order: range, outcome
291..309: 381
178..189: 364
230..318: 377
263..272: 389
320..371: 427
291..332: 406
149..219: 338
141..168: 406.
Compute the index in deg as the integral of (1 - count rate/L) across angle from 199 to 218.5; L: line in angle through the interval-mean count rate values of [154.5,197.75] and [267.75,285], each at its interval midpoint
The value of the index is 7.2 deg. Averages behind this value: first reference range 375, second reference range 386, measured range 239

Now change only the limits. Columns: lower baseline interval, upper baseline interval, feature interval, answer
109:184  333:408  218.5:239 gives 4.4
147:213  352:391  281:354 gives -2.4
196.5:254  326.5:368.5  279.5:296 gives -0.9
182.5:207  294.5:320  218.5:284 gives 0.4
